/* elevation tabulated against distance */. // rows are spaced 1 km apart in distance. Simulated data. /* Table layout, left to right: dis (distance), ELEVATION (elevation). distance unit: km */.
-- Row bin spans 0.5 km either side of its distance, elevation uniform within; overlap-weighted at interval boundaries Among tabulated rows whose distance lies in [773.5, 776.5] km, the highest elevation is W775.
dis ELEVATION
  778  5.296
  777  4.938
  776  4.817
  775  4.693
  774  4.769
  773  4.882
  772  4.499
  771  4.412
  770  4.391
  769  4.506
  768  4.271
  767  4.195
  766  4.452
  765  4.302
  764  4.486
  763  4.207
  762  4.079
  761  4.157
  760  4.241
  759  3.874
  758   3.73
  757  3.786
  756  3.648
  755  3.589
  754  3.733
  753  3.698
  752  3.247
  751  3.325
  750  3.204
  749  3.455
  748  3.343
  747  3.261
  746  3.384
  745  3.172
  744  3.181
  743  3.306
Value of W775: 4.817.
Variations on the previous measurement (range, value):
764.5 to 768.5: 4.452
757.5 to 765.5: 4.486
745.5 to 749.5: 3.455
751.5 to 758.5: 3.786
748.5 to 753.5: 3.698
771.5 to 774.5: 4.882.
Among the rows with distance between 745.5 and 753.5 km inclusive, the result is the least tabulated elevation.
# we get 3.204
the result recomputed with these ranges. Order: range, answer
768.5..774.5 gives 4.391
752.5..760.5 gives 3.589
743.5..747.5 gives 3.172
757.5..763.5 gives 3.73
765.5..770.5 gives 4.195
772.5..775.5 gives 4.693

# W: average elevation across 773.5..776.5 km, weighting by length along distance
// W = 4.76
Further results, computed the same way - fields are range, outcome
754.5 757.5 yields 3.67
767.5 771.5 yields 4.39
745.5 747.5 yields 3.32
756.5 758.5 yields 3.76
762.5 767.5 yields 4.33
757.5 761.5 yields 4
